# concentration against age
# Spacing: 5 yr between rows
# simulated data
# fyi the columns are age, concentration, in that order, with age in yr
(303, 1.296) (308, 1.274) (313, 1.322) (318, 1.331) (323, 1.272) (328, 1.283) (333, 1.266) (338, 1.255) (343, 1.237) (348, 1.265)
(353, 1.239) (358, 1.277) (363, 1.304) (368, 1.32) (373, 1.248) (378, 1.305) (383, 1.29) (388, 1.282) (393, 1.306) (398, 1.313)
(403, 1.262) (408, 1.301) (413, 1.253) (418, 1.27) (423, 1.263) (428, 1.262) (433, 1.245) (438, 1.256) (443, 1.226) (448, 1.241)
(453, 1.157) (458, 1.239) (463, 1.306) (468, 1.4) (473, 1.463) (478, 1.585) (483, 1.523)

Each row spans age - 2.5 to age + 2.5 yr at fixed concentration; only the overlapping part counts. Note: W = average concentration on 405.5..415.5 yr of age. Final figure 1.28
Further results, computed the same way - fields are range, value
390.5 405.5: 1.29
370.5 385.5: 1.28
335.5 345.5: 1.25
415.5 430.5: 1.27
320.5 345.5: 1.26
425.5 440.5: 1.25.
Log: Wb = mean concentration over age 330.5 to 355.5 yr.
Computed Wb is 1.25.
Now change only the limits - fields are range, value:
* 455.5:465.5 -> 1.27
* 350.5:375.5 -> 1.28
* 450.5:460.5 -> 1.2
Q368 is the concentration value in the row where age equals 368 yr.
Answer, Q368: 1.32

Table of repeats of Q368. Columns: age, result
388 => 1.282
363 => 1.304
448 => 1.241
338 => 1.255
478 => 1.585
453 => 1.157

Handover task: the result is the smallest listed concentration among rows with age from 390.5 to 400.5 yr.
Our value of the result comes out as 1.306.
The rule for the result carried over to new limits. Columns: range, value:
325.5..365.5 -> 1.237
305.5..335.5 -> 1.266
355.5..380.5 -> 1.248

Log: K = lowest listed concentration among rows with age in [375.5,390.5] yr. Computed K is 1.282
